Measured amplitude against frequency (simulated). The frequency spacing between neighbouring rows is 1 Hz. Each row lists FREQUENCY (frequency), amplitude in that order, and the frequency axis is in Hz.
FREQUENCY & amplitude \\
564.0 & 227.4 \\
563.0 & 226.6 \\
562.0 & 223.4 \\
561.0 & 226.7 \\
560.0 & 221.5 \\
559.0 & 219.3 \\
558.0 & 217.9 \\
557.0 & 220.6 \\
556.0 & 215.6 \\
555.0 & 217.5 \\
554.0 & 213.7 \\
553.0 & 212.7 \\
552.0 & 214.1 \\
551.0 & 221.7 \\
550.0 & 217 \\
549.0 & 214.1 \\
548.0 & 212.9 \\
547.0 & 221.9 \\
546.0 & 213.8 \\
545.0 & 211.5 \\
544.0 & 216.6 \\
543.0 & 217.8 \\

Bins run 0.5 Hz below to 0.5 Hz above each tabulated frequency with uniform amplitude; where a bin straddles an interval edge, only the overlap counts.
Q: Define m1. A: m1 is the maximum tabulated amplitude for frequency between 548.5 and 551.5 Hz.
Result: 221.7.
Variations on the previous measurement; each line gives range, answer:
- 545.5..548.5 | 221.9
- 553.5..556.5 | 217.5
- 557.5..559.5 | 219.3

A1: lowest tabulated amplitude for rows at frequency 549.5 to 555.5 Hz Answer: 212.7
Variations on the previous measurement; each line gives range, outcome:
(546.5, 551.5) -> 212.9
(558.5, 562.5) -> 219.3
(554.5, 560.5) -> 215.6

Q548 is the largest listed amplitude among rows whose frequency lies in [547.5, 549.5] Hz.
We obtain 214.1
